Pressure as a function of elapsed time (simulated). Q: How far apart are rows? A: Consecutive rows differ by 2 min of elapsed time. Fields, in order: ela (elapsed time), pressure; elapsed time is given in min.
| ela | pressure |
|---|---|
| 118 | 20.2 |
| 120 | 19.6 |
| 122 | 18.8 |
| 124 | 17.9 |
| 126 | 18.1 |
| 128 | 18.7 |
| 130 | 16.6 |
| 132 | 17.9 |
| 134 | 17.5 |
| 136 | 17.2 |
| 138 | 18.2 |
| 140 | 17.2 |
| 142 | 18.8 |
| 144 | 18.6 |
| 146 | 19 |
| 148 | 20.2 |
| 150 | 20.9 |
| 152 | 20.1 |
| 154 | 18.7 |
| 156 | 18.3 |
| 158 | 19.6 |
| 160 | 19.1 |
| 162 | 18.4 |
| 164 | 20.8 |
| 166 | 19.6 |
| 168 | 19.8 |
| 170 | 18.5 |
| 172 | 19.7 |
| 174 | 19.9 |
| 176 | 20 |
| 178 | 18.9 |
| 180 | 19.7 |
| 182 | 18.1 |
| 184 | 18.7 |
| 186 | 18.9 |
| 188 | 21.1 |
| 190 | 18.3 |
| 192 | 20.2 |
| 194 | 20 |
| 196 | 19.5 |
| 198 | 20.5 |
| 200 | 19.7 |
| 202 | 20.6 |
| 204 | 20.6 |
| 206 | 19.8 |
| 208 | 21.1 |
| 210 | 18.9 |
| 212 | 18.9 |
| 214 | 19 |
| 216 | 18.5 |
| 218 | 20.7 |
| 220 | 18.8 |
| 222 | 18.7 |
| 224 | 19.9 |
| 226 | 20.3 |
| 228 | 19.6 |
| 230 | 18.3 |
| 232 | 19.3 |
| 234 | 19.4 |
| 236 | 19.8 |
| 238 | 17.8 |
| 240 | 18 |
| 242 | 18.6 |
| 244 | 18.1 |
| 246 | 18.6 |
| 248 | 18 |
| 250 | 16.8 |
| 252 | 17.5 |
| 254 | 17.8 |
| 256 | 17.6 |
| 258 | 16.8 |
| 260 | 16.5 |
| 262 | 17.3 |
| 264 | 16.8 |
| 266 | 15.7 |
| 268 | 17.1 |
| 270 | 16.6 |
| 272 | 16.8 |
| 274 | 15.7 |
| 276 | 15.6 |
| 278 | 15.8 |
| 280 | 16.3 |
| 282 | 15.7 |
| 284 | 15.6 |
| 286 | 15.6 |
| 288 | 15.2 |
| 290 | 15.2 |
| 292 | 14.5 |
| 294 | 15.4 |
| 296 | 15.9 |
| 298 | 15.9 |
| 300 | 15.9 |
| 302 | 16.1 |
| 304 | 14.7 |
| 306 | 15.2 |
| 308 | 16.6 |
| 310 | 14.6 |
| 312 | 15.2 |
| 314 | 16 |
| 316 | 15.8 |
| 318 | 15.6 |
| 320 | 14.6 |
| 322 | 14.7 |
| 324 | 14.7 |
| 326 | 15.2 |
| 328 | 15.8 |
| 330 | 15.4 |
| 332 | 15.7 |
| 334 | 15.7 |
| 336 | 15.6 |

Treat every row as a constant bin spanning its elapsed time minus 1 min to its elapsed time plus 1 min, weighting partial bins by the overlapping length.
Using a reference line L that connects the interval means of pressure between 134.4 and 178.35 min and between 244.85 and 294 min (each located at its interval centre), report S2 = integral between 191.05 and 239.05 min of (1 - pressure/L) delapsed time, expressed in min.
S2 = -4.96 min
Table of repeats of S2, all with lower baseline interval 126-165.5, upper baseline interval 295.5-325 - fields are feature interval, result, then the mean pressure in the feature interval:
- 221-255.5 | -3.5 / 18.6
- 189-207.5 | -2.4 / 19.9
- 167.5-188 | -1.4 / 19.3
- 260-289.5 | 0.0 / 16.1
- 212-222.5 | -1.1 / 19.1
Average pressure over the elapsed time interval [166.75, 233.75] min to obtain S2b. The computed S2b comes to 19.5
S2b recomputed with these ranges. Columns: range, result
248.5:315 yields 16.1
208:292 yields 17.6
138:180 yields 19.3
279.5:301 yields 15.5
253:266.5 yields 17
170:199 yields 19.5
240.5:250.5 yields 18.1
